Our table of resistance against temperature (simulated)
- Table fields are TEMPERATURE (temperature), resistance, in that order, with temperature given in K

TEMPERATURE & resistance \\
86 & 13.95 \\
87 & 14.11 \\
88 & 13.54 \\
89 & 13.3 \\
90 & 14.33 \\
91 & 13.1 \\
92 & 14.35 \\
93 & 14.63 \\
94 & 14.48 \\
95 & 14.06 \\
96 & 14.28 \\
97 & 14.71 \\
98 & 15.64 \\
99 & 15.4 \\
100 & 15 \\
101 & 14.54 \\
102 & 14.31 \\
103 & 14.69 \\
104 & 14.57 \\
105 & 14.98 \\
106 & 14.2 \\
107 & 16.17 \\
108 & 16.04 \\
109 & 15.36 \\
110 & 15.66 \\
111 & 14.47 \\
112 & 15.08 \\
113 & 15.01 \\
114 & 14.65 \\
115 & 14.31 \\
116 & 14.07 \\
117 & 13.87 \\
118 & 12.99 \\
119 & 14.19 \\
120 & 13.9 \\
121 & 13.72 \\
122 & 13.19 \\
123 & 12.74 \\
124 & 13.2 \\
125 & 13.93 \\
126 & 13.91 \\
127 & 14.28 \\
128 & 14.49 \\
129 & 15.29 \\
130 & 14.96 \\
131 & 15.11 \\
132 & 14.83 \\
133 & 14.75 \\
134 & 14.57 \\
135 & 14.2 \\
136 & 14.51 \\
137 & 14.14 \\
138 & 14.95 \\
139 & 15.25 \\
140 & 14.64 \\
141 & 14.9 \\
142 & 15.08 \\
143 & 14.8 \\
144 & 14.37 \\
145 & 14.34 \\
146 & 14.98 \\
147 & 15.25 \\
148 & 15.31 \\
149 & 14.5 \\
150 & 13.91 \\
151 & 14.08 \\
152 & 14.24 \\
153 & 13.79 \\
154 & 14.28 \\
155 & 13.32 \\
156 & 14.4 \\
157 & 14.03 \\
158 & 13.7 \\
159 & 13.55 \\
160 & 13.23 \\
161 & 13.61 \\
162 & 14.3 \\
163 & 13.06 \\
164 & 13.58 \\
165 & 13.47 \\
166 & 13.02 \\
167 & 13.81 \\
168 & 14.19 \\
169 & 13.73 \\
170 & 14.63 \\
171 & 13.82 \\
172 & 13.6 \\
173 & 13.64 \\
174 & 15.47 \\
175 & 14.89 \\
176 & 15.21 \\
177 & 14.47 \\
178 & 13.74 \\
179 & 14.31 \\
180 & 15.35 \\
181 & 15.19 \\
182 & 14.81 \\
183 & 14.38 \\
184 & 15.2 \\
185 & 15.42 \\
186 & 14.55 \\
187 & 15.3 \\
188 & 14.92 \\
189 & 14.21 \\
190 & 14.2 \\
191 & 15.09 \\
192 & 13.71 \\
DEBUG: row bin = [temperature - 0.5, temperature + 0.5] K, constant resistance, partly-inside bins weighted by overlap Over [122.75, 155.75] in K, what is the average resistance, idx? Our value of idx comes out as 14.5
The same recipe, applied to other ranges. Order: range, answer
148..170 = 13.9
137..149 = 14.8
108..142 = 14.4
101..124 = 14.4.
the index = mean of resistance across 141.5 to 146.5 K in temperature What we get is 14.7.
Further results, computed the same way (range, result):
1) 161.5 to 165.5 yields 13.6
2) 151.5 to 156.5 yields 14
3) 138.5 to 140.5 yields 14.9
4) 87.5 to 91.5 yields 13.6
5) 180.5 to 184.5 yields 14.9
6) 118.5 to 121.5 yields 13.9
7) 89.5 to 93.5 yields 14.1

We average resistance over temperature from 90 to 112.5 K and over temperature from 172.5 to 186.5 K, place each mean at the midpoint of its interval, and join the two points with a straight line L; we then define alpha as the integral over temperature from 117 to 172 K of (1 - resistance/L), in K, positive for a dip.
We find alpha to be 2.3 K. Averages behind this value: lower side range 14.8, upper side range 14.8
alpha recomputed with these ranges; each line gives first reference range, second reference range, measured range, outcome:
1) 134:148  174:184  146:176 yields 1.4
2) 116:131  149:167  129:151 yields -1.4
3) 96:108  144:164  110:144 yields 0.4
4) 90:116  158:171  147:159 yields -0.2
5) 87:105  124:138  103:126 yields 0.1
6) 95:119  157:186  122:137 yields 0.3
